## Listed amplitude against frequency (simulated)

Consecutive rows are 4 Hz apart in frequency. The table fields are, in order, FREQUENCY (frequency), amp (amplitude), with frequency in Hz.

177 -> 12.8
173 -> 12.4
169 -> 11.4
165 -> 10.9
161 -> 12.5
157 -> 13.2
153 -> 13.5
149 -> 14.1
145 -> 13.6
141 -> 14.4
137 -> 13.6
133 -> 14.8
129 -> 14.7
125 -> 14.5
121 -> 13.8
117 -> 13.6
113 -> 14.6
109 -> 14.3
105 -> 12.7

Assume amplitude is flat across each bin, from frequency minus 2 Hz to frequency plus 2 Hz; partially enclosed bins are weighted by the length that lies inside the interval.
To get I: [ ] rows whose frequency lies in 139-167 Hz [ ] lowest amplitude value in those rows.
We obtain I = 10.9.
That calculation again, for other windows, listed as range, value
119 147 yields 13.6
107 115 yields 14.3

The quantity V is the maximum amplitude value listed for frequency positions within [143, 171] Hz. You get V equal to 14.1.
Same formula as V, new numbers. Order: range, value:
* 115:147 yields 14.8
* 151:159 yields 13.5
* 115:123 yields 13.8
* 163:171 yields 11.4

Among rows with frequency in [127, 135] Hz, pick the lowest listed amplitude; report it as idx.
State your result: 14.7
